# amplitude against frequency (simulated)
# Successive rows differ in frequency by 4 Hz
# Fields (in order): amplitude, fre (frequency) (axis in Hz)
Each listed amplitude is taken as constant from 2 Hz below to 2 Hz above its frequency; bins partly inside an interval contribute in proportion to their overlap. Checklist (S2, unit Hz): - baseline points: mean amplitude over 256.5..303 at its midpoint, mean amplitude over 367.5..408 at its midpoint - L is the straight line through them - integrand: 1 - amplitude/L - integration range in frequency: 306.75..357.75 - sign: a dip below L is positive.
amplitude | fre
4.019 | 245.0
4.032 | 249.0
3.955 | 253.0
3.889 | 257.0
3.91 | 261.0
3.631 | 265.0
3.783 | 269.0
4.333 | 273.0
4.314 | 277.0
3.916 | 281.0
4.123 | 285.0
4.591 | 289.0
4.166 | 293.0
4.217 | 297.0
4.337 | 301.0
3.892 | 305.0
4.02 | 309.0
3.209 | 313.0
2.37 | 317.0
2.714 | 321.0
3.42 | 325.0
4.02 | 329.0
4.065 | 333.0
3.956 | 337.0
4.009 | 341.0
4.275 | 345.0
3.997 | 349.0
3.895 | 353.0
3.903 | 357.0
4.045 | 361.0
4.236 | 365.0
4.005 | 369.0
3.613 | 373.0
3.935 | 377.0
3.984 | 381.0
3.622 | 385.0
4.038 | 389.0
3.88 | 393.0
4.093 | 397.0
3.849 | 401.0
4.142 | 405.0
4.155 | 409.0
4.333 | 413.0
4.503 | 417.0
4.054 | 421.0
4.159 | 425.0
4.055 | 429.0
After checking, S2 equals 4.29 Hz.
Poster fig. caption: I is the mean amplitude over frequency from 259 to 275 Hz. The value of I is 3.91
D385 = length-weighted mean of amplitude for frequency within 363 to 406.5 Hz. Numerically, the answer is 3.94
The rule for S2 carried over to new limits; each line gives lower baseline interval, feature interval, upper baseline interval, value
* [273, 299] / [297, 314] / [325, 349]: 0.8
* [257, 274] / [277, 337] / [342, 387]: 1.6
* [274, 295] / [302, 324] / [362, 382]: 4.5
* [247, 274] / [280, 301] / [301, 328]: -3.6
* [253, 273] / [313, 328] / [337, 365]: 3.8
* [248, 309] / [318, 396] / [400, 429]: 5.2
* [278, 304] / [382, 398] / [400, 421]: 1.1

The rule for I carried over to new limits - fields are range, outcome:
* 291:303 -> 4.24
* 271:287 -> 4.17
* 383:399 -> 3.91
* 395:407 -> 4.03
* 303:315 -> 3.71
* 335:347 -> 4.08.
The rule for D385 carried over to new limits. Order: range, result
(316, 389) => 3.81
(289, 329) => 3.67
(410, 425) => 4.27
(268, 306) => 4.18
